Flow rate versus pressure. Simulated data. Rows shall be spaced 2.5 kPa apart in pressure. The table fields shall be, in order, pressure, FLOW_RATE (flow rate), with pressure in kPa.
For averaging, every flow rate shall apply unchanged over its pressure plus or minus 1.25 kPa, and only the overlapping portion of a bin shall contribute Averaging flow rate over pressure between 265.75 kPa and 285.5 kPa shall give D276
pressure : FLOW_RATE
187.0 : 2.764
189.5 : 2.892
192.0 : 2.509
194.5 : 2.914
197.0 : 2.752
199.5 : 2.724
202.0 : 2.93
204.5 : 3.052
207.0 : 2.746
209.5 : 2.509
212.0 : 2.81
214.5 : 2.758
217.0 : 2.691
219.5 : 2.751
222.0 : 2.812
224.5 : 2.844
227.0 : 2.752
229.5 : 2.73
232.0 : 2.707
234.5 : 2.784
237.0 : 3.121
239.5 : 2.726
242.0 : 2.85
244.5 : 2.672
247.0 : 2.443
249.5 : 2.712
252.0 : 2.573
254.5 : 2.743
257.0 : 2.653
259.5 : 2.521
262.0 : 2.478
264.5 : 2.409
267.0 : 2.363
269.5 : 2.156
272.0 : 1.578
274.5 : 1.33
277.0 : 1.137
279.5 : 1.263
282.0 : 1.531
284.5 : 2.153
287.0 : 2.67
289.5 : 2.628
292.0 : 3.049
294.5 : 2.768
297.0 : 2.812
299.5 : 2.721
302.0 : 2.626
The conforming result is 1.68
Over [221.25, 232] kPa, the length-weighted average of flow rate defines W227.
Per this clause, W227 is 2.77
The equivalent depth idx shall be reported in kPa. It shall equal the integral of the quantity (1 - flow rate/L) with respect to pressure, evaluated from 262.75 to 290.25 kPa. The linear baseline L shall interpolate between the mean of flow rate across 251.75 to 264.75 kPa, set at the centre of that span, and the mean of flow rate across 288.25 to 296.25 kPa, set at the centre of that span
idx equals 7.9 kPa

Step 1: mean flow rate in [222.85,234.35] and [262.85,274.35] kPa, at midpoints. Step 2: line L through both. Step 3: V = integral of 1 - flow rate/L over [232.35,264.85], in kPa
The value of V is -3.6 kPa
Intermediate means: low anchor 2.76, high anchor 2.06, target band 2.68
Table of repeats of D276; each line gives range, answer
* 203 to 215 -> 2.78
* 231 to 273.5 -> 2.55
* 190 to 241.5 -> 2.78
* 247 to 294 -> 2.23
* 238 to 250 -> 2.69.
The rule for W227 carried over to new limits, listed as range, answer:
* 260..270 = 2.38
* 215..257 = 2.74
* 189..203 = 2.78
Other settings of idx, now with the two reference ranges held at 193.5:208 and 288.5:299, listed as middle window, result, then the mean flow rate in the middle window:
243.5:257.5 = 0.99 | 2.63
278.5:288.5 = 3.12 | 1.94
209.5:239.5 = 0.65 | 2.78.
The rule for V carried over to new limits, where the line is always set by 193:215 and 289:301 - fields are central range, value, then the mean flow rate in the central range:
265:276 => 3.6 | 1.88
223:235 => 0.2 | 2.76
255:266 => 1.1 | 2.53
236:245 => -0.2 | 2.85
